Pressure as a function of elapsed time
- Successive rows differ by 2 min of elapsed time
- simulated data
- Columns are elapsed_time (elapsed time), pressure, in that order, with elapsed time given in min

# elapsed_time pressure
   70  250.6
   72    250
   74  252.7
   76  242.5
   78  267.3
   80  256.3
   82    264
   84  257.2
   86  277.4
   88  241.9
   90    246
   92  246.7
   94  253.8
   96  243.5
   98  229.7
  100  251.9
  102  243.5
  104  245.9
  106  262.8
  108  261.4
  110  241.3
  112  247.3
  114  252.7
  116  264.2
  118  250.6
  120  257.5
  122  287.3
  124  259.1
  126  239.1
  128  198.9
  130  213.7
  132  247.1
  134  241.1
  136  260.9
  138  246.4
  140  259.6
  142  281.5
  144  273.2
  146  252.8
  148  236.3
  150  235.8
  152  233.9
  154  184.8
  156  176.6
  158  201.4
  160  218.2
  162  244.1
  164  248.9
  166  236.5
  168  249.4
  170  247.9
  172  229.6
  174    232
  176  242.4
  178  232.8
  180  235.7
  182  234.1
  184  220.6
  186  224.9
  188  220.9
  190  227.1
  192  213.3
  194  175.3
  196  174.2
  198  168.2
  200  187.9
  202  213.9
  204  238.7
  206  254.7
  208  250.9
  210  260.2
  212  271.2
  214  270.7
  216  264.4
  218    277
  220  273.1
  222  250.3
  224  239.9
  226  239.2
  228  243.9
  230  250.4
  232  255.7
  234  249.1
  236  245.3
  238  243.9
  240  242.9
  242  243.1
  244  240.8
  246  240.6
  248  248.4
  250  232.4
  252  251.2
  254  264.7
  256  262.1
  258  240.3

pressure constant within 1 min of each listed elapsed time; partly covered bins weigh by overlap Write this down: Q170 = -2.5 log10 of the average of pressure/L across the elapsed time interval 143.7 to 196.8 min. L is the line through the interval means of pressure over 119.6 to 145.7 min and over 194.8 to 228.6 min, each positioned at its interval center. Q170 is 0.09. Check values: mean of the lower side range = 251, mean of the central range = 226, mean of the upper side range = 239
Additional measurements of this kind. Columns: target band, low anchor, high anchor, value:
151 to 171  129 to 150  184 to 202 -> 0.028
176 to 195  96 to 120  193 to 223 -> 0.081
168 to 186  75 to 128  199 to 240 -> 0.069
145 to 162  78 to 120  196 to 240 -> 0.136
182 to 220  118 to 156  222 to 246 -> 0.067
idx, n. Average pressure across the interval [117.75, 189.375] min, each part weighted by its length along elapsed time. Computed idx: 237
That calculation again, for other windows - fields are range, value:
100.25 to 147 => 252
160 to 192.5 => 234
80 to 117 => 252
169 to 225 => 233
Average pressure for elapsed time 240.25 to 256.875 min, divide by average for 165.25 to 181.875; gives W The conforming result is 1.04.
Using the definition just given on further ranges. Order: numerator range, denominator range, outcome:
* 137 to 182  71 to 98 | 0.93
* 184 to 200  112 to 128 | 0.79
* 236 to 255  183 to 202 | 1.21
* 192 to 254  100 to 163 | 0.99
